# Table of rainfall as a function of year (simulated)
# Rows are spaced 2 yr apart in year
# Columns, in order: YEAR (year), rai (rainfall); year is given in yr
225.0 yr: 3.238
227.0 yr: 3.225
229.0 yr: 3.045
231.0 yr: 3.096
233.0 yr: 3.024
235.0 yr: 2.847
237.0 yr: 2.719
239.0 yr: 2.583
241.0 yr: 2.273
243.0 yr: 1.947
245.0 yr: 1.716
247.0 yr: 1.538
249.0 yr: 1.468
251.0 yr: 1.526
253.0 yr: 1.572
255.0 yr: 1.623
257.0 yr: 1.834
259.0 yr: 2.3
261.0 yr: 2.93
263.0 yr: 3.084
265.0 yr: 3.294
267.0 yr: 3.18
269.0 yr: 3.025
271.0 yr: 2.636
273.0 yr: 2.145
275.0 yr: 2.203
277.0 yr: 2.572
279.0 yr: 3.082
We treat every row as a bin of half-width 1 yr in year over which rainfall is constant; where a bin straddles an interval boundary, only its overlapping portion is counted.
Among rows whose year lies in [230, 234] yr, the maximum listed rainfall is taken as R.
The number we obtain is 3.096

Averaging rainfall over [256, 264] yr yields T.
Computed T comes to 2.54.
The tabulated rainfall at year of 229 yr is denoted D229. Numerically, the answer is 3.045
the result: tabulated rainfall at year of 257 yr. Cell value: 1.834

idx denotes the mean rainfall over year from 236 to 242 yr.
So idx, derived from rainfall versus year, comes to 2.52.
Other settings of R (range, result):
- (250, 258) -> 1.834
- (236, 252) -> 2.719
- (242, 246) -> 1.947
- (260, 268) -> 3.294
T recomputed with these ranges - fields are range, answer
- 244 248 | 1.63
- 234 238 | 2.78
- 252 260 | 1.83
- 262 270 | 3.15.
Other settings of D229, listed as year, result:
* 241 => 2.273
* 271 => 2.636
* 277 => 2.572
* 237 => 2.719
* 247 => 1.538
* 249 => 1.468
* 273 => 2.145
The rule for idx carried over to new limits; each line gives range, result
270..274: 2.39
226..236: 3.05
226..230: 3.13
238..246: 2.13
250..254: 1.55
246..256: 1.55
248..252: 1.5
